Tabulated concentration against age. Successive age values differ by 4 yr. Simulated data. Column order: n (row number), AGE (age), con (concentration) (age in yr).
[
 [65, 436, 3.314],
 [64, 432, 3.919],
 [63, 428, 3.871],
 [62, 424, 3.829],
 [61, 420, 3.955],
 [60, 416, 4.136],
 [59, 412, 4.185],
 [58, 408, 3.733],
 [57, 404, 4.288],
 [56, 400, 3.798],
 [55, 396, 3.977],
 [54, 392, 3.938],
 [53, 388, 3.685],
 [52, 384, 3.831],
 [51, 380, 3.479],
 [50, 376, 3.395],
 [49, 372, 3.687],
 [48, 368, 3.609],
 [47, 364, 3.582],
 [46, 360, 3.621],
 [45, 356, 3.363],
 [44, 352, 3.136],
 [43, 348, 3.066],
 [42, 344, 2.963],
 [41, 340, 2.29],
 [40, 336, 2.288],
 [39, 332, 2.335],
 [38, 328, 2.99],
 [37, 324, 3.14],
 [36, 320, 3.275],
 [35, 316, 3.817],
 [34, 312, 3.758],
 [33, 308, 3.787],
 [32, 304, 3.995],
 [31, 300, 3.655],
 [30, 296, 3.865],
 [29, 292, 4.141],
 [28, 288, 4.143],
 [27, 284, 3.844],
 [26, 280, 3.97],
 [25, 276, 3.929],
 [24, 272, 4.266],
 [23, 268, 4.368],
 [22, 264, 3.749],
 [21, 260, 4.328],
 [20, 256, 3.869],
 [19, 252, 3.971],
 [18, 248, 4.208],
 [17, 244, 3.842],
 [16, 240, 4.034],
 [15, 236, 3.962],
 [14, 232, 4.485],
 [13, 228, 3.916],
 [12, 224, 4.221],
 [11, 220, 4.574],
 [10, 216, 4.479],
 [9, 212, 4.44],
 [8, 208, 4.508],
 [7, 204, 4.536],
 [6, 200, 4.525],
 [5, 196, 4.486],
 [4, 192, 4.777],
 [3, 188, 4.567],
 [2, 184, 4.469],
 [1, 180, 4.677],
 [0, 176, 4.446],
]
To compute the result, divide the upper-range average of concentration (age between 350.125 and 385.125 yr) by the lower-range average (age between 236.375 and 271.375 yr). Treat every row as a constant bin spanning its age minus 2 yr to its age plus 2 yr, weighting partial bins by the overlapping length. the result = 0.9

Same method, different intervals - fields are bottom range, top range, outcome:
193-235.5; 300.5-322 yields 0.84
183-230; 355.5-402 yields 0.82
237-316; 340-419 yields 0.91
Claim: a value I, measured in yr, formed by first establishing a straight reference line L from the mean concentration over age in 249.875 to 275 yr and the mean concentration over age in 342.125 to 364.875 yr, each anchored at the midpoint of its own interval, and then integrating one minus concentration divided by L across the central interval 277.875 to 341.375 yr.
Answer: 3.74 yr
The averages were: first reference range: 4.09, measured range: 3.47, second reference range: 3.28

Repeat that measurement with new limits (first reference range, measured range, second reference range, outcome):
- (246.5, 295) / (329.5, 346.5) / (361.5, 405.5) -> 6.01 yr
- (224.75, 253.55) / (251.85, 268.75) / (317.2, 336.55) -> -1.17 yr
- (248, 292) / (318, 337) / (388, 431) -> 5.59 yr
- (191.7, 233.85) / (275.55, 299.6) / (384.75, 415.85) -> 1.58 yr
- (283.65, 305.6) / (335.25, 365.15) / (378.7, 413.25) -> 6.54 yr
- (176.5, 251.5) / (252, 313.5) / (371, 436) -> 2.90 yr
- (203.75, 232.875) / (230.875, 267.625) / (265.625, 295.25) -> 1.55 yr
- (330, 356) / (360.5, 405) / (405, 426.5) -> -4.26 yr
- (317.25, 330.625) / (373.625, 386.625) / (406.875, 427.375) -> 0.23 yr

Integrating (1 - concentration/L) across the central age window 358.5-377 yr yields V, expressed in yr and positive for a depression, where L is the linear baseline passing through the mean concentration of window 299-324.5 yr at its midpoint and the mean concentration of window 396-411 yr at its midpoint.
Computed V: 1.2 yr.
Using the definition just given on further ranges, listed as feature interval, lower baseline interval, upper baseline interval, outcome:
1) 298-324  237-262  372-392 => 1.24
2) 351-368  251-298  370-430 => 1.95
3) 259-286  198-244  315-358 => -2.55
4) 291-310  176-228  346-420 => 0.88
